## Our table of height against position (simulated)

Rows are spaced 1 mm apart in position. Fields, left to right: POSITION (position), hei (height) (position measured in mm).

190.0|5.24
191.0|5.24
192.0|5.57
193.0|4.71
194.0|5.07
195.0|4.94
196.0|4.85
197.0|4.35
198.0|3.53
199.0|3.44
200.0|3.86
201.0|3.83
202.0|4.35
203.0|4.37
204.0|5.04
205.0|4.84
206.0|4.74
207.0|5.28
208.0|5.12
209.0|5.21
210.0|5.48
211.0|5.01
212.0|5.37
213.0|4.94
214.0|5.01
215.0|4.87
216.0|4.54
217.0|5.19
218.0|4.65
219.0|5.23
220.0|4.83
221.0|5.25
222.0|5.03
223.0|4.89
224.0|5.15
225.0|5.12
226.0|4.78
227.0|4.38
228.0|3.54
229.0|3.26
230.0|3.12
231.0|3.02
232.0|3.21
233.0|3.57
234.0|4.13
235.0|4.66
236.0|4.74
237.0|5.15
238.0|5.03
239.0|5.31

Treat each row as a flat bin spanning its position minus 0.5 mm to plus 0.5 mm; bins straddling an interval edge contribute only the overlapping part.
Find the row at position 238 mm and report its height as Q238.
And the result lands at 5.03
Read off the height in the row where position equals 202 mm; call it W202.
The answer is 4.35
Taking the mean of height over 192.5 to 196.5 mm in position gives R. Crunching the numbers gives 4.89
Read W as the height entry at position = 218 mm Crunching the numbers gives 4.65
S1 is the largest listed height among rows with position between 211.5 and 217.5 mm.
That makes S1 5.37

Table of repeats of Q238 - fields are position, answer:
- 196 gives 4.85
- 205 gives 4.84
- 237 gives 5.15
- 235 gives 4.66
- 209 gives 5.21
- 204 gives 5.04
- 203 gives 4.37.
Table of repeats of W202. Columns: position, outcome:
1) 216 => 4.54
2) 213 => 4.94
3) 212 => 5.37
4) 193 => 4.71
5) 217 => 5.19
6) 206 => 4.74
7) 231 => 3.02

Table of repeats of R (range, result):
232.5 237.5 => 4.45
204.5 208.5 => 5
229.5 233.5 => 3.23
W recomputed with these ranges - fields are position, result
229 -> 3.26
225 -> 5.12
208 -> 5.12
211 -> 5.01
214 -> 5.01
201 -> 3.83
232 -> 3.21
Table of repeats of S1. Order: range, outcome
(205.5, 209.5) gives 5.28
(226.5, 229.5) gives 4.38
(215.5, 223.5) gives 5.25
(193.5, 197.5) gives 5.07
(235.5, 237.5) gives 5.15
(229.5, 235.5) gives 4.66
